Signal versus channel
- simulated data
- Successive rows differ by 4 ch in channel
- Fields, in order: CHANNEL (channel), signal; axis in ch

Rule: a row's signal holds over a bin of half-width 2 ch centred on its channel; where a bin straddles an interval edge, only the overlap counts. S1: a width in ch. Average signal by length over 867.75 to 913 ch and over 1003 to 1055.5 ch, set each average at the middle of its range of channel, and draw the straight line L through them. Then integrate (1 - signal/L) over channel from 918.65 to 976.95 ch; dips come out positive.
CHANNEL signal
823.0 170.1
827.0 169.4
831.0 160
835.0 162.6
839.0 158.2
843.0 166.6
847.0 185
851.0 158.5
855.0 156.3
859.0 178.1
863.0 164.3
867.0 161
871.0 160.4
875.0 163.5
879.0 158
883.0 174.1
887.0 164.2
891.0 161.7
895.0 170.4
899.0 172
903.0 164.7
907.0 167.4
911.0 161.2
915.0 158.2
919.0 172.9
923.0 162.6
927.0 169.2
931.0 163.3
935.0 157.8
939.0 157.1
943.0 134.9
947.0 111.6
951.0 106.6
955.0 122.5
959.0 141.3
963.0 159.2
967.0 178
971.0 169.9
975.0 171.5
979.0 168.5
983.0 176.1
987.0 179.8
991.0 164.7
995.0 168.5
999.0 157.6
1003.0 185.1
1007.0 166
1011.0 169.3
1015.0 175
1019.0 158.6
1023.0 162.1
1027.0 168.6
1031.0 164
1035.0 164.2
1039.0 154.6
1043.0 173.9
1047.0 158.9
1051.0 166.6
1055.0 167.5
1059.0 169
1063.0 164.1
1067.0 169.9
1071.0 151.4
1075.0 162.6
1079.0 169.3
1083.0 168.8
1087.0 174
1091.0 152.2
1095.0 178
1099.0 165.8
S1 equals 5.01 ch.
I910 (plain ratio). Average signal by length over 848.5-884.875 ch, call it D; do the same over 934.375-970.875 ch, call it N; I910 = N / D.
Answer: 0.9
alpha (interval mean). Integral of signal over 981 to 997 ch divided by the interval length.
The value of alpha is 172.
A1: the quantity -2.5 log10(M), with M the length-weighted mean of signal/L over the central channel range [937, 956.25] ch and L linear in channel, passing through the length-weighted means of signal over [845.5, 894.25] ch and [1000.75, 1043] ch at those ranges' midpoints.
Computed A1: 0.29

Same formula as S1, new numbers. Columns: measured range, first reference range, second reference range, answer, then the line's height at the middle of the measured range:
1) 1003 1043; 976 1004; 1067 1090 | 0.62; 169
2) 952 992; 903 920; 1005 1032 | 0.92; 165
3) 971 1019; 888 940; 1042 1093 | -1.65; 165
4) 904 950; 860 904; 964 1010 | 3.45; 168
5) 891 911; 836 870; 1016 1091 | -0.21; 165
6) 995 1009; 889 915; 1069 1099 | -0.34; 165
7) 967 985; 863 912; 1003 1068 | -0.70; 166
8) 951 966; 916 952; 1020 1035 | 1.45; 154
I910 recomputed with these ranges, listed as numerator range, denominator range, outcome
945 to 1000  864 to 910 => 0.94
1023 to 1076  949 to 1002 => 1.03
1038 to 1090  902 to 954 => 1.09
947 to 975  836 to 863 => 0.87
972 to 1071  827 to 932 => 1.01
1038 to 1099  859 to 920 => 1.00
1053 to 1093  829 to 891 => 1.00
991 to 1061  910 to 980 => 1.08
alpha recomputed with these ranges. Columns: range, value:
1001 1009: 176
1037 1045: 164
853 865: 166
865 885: 163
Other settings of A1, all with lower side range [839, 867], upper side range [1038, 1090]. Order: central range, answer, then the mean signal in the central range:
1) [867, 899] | 0.01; 165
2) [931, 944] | 0.09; 153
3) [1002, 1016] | -0.05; 173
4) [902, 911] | 0.01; 165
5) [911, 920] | 0.02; 164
